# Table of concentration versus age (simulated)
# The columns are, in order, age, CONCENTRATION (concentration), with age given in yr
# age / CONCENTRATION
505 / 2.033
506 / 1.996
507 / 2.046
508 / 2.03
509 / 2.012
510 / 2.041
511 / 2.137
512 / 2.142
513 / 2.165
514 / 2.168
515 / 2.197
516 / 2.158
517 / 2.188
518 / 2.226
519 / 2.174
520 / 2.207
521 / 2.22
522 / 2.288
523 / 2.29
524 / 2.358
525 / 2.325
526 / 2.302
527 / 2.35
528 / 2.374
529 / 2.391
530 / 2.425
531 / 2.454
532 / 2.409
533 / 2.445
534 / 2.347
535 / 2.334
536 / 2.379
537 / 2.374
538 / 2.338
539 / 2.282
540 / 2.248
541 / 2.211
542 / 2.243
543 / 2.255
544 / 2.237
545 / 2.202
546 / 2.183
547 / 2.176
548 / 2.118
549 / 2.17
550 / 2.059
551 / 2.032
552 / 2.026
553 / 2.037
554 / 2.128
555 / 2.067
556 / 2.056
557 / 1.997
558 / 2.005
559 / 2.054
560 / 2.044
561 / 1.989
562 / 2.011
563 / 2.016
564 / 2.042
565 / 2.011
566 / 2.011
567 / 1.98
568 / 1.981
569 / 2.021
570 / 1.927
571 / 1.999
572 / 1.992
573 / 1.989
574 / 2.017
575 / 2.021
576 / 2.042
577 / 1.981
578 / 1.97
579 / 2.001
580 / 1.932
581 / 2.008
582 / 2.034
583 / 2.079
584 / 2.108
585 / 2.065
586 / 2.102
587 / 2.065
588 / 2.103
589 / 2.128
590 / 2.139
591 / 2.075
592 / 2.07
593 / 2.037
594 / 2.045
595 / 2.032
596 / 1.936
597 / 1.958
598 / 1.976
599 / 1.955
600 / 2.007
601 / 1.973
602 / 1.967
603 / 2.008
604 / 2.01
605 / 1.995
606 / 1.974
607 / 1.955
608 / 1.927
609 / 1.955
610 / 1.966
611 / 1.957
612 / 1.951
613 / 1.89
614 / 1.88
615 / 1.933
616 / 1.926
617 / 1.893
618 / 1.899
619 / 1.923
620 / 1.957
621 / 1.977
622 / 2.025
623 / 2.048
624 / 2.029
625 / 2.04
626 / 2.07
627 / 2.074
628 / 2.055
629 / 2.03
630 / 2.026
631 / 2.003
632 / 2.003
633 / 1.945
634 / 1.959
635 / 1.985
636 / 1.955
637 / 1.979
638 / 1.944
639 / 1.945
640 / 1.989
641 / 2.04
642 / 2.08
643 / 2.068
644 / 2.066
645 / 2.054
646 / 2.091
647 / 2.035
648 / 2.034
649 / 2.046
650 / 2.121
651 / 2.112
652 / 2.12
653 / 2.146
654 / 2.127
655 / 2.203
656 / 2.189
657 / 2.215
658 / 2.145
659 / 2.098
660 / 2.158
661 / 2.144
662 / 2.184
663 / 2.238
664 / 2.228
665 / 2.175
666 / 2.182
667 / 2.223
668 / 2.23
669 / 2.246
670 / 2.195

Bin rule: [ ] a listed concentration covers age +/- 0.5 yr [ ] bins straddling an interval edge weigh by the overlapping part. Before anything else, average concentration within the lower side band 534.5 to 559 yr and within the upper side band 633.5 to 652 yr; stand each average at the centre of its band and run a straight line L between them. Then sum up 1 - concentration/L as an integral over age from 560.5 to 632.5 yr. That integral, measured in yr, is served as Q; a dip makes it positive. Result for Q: 3.3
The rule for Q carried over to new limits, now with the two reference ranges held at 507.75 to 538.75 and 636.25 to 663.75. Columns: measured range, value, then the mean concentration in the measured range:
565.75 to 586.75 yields 1.75 yr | 2.01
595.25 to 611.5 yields 1.41 yr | 1.97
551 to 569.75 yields 1.63 yr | 2.03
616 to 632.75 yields 1.02 yr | 2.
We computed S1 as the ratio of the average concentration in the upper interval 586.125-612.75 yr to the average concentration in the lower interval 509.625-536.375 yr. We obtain 0.88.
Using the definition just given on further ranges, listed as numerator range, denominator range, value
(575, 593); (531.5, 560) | 0.94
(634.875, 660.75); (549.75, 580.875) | 1.03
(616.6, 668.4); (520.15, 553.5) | 0.91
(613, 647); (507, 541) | 0.88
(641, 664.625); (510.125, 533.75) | 0.93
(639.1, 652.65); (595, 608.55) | 1.04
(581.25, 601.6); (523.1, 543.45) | 0.87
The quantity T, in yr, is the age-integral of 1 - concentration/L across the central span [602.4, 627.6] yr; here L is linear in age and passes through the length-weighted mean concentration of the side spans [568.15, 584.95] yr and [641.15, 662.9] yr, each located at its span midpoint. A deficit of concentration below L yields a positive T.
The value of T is 1.14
